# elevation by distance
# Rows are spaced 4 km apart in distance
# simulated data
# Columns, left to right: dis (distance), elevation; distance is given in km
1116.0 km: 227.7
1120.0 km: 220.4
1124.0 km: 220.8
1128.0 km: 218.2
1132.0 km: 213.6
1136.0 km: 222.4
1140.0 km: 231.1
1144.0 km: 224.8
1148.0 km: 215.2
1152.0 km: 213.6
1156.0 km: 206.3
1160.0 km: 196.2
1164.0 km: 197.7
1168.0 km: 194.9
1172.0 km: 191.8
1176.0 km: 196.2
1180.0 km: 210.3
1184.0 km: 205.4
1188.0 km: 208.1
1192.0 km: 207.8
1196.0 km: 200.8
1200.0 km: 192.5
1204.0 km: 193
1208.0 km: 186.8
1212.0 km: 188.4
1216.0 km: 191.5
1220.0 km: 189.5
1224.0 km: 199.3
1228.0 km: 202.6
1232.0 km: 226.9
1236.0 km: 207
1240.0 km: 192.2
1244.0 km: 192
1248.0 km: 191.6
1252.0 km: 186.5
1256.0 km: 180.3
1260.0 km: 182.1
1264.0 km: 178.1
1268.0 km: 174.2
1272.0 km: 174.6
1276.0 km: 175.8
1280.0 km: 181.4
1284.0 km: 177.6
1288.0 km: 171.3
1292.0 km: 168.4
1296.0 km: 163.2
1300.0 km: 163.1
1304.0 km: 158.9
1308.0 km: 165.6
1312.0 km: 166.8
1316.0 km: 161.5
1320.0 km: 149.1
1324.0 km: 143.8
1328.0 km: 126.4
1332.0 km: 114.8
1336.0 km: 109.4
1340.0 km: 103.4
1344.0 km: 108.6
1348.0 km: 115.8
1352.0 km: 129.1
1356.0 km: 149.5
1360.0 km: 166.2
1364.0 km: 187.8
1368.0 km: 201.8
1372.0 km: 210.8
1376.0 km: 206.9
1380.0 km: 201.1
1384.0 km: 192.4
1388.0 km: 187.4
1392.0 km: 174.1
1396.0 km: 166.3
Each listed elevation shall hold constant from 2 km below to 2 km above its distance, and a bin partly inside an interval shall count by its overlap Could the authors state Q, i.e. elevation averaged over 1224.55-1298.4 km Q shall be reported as 185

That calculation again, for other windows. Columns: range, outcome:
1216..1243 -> 202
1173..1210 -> 200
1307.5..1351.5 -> 132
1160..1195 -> 201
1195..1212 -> 192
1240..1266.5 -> 185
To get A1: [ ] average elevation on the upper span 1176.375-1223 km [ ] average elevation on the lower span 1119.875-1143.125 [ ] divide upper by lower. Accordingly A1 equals 0.9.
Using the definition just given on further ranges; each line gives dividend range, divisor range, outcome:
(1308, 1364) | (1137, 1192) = 0.66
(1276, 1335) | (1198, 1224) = 0.83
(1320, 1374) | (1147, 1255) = 0.72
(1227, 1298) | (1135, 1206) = 0.90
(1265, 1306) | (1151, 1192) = 0.85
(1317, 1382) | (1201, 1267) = 0.79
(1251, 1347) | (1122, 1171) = 0.74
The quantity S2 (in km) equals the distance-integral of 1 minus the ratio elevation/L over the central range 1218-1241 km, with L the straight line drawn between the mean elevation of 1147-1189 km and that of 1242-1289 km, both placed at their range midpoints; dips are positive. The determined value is -1.8 km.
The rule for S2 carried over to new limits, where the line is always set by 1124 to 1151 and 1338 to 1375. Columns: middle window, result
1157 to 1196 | 1.41 km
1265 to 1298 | 0.63 km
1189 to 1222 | 0.95 km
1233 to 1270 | -0.42 km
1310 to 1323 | 0.65 km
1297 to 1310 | 0.58 km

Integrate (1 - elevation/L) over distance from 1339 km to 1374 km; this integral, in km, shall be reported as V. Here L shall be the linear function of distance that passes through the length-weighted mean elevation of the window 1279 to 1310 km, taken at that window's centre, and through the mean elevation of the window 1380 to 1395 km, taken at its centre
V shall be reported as 5.1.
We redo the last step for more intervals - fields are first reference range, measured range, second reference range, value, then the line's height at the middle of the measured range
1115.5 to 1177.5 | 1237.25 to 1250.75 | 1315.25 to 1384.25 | -0.6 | 184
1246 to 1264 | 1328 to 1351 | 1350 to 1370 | 7.8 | 170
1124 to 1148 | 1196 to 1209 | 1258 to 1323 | 0.4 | 199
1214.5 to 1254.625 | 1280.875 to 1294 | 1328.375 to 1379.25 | 0.3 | 177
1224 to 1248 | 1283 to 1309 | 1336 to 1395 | 2.6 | 185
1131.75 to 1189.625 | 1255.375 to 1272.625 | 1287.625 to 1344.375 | -1.2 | 166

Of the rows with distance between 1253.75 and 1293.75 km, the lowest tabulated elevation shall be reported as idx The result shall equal 168.4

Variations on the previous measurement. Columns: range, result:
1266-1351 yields 103.4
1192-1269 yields 174.2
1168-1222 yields 186.8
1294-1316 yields 158.9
